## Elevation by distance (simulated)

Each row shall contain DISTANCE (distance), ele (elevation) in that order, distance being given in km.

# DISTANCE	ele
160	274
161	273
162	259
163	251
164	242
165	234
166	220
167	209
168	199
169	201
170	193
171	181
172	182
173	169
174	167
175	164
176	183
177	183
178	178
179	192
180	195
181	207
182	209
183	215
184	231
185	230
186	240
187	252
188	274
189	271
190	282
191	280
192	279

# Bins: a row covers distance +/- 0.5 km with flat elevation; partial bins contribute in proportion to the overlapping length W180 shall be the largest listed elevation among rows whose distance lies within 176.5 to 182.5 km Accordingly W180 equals 209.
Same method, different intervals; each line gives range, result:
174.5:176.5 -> 183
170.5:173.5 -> 182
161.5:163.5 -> 259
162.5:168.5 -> 251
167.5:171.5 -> 201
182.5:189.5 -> 274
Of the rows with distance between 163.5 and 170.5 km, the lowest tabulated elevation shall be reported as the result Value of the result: 193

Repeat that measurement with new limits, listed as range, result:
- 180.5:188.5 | 207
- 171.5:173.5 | 169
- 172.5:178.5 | 164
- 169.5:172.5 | 181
